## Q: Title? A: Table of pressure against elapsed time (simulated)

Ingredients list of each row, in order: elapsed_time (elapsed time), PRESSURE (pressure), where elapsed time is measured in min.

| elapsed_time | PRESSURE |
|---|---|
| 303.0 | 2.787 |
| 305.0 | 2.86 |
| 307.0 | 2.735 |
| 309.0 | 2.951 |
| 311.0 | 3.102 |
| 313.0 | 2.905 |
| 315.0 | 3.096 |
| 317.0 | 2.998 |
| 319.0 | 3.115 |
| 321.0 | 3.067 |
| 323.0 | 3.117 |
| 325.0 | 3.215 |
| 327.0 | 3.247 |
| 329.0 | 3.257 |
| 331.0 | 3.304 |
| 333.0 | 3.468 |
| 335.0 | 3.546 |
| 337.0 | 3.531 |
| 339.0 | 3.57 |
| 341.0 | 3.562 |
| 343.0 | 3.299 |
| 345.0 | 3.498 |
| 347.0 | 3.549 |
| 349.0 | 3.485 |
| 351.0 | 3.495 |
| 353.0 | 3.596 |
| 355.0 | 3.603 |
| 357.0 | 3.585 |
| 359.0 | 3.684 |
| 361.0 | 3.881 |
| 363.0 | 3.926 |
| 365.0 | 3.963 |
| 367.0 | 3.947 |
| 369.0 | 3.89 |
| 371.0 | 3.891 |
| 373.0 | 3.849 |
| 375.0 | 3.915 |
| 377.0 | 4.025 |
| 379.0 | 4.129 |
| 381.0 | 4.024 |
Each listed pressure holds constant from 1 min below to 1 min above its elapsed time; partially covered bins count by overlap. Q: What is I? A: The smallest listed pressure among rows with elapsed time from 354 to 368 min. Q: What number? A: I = 3.585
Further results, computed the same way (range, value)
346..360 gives 3.485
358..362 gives 3.684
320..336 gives 3.067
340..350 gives 3.299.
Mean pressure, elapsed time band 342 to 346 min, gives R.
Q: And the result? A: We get 3.4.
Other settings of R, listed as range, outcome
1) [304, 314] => 2.91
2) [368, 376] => 3.89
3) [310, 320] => 3.04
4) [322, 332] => 3.23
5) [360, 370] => 3.92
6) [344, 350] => 3.51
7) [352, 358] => 3.59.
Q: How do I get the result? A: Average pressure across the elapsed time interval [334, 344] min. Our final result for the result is 3.5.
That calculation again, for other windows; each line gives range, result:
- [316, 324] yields 3.07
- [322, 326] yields 3.17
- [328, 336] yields 3.39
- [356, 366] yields 3.81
